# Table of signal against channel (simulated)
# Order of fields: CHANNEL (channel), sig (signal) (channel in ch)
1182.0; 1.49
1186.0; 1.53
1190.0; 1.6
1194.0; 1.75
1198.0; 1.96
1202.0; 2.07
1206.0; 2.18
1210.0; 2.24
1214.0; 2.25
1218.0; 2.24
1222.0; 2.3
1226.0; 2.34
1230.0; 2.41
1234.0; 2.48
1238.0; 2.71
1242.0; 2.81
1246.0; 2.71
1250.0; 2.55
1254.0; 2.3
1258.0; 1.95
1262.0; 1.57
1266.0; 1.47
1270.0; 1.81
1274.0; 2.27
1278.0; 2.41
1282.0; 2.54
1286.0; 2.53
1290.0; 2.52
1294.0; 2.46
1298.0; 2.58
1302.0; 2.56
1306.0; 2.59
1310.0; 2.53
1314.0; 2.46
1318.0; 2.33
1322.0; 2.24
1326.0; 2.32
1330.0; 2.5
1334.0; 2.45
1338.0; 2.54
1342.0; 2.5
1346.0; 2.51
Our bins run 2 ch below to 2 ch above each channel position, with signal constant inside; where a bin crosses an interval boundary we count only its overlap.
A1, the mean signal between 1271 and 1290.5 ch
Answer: 2.42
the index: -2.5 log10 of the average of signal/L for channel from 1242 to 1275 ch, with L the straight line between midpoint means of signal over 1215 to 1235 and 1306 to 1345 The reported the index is 0.12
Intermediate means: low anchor 2.34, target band 2.12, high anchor 2.44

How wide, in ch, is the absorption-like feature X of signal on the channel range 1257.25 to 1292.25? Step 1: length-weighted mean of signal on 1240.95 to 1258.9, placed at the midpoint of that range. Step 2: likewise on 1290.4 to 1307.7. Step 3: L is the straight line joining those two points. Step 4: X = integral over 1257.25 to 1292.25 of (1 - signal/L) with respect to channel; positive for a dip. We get 5.4 ch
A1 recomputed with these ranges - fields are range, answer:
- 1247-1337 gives 2.32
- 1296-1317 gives 2.53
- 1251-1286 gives 2.08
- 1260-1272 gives 1.62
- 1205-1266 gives 2.31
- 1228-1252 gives 2.61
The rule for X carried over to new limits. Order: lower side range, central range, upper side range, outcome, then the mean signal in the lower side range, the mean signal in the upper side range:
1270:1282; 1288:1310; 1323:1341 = -1.78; 2.29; 2.44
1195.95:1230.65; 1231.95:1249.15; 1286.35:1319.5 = -2.73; 2.21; 2.51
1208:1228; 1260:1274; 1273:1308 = 4.15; 2.27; 2.5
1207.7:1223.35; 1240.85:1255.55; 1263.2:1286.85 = -2.69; 2.25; 2.13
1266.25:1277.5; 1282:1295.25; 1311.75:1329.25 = -2.44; 2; 2.35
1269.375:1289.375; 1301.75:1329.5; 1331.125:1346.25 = 0.18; 2.36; 2.5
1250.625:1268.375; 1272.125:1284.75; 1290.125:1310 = -1.29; 1.88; 2.54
